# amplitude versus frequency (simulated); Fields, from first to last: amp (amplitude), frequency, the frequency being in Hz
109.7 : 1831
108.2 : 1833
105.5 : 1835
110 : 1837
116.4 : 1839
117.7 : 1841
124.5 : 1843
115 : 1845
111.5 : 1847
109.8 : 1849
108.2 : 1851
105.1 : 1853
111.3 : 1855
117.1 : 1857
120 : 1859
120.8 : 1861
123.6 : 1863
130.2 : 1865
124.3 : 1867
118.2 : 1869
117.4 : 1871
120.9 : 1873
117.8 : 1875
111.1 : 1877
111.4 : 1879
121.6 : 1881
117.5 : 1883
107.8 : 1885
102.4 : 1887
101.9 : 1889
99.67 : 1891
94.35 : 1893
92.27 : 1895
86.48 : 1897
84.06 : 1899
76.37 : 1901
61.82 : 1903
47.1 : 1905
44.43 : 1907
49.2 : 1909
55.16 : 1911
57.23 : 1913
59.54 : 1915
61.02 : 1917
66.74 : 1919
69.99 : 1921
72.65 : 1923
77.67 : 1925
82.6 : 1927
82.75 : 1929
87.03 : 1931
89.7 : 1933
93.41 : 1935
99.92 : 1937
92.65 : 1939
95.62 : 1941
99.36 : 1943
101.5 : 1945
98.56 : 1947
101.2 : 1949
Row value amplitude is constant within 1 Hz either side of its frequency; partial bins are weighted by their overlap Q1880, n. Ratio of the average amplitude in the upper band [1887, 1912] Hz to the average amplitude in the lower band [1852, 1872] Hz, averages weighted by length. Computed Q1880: 0.64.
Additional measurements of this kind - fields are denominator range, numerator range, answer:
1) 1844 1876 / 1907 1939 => 0.63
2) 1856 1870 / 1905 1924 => 0.48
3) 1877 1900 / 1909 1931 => 0.67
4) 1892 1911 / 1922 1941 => 1.24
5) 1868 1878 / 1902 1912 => 0.44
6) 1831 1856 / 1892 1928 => 0.62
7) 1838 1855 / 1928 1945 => 0.82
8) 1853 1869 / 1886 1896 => 0.82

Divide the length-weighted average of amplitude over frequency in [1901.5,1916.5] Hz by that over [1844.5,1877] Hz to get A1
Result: 0.5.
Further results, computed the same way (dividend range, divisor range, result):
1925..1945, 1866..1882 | 0.77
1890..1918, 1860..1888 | 0.59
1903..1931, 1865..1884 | 0.54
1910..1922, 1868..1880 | 0.53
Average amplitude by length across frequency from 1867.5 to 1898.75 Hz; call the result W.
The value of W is 108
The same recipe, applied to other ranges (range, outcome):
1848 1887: 116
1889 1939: 75.5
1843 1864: 115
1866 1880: 117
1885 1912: 77.7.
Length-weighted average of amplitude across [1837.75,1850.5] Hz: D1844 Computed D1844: 115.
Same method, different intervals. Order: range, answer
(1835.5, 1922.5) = 98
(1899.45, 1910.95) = 57.1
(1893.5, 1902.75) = 83.4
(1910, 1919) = 59.2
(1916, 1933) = 75.9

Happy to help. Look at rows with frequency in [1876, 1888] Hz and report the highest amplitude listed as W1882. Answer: 121.6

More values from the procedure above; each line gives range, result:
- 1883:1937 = 117.5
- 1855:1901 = 130.2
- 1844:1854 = 115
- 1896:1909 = 86.48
